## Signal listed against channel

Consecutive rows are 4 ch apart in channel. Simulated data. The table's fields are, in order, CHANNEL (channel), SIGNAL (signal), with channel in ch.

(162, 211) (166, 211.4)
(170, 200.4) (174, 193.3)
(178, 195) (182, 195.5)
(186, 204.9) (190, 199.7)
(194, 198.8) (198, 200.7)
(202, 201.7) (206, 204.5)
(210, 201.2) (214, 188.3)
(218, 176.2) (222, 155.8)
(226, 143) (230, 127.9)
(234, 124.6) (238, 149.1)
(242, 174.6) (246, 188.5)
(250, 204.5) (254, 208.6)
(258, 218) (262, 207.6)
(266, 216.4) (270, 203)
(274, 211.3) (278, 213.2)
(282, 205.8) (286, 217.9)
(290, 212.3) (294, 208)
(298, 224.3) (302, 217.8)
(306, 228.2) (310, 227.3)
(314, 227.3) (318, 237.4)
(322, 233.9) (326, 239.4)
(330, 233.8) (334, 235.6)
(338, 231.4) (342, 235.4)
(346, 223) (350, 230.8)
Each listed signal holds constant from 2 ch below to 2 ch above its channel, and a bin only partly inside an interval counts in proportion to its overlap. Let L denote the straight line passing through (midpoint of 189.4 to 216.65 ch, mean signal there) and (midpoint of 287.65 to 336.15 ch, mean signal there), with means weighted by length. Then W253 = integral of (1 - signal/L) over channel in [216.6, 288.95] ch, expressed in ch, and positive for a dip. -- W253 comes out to 8.8 ch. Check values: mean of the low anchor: 199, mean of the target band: 186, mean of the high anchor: 227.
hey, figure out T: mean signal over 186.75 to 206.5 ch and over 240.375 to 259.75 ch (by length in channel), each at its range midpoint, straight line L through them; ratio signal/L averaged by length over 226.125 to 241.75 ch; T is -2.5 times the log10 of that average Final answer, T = 0.39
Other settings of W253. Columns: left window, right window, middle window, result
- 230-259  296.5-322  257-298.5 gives -2.01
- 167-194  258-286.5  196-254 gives 8.21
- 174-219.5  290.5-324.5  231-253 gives 4.27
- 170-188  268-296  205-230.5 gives 3.78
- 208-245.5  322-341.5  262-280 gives -1.73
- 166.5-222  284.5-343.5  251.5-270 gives 0.17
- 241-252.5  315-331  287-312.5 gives 0.28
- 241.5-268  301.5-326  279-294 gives 0.46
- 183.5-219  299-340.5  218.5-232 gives 3.86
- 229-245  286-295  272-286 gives -0.91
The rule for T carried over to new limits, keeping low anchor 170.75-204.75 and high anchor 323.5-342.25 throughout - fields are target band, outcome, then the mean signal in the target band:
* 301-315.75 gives 0.02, 226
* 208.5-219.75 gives 0.09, 188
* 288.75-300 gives 0.05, 215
